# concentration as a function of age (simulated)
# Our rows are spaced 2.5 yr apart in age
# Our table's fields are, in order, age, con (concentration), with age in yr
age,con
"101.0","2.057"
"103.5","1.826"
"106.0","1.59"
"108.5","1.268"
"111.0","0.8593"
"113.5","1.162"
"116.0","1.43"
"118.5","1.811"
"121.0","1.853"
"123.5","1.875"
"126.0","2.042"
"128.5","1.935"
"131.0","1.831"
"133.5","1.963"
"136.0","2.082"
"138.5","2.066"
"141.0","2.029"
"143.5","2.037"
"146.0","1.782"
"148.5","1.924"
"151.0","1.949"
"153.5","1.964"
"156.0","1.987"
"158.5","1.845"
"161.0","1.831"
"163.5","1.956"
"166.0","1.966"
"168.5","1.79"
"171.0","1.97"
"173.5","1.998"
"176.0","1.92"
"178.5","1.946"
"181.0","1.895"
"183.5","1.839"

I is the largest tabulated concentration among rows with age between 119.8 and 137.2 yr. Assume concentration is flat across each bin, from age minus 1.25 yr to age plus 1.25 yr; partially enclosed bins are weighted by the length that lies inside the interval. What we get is 2.082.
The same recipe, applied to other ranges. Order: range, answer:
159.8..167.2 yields 1.966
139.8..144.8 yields 2.037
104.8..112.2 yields 1.59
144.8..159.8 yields 1.987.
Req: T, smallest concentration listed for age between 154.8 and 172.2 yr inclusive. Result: 1.79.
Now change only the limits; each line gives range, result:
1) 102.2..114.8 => 0.8593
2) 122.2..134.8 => 1.831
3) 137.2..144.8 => 2.029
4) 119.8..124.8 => 1.853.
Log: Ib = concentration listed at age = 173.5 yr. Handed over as 1.998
